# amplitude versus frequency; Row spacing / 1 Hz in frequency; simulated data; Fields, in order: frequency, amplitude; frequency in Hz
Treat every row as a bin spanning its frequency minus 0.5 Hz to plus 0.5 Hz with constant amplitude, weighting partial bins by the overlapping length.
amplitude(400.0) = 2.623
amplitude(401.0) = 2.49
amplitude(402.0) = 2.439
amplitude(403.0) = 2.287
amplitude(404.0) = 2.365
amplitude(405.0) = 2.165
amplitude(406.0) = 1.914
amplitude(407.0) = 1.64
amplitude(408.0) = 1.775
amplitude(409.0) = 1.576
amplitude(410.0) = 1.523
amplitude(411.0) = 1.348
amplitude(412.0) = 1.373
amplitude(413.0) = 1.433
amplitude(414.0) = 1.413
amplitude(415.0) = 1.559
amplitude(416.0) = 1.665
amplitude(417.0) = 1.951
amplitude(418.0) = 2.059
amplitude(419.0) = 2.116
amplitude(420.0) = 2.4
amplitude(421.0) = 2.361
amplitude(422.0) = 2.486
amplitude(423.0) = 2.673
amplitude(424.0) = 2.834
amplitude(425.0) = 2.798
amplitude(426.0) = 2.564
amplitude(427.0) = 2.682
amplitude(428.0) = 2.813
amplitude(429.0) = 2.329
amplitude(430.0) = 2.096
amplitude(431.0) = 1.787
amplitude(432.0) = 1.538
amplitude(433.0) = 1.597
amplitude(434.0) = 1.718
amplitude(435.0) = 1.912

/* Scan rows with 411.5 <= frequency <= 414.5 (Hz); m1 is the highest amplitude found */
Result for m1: 1.433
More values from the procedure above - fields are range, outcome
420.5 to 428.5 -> 2.834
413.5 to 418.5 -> 2.059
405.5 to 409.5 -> 1.914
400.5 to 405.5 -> 2.49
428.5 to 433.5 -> 2.329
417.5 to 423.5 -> 2.673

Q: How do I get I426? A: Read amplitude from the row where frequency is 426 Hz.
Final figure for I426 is 2.564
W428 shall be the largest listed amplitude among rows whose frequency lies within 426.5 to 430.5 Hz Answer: 2.813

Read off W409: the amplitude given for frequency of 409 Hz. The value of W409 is 1.576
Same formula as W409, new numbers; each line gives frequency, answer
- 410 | 1.523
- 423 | 2.673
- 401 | 2.49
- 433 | 1.597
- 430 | 2.096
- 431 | 1.787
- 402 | 2.439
